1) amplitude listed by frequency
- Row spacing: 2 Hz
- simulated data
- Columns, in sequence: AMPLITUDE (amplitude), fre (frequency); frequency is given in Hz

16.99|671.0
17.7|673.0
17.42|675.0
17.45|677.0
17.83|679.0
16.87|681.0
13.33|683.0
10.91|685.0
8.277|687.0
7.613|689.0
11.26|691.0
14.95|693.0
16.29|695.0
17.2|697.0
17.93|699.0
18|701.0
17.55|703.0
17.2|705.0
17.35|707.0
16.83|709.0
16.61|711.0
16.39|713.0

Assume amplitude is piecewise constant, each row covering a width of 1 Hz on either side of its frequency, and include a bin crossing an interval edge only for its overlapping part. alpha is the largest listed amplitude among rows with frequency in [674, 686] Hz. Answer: 17.83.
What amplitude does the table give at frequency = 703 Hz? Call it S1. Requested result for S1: 17.55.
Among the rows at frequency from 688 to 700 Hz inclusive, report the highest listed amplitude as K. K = 17.93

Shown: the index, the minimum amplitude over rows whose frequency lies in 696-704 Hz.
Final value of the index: 17.2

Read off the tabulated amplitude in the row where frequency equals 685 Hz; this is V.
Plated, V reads 10.91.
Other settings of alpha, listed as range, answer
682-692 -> 13.33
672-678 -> 17.7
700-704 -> 18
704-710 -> 17.35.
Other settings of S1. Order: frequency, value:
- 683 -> 13.33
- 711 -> 16.61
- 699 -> 17.93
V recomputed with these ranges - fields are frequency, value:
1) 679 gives 17.83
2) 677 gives 17.45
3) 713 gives 16.39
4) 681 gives 16.87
